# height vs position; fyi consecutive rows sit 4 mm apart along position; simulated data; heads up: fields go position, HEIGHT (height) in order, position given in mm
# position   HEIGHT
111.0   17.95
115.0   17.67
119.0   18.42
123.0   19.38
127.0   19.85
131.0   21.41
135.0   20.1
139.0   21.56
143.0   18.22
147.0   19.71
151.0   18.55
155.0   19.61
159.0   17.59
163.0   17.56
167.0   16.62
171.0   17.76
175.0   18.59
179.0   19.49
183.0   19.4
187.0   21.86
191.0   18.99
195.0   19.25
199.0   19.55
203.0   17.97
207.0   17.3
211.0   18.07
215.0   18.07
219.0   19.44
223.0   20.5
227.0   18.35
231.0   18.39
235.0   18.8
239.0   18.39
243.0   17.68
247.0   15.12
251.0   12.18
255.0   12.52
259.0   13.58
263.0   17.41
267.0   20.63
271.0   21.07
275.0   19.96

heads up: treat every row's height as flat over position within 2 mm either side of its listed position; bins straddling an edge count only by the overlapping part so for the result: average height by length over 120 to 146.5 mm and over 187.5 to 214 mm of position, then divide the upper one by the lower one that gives 0.93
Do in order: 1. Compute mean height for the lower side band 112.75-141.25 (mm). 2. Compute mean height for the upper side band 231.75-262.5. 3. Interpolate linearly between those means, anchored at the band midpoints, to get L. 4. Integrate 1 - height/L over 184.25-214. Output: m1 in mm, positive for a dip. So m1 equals -2.9 mm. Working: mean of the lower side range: 19.7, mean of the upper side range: 15.7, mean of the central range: 19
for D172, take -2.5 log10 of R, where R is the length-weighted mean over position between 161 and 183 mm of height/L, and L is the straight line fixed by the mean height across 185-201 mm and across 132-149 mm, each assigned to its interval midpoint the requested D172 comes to 0.103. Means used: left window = 20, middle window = 18.1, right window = 19.9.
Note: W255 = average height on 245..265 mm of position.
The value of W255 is 14.2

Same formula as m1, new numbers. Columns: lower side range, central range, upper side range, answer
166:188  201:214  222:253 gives 0.2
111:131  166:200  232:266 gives -3.1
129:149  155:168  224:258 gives 1.2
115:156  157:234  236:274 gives -2.5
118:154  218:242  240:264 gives -4.8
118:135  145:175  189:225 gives 1.9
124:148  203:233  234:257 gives -3.2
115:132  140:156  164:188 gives 0.0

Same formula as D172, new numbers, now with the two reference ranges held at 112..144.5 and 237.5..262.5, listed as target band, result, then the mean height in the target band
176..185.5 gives -0.111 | 19.5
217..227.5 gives -0.218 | 19.6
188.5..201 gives -0.138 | 19.4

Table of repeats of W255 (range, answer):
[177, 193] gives 19.9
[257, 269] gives 17.2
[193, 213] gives 18.4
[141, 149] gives 19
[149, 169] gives 18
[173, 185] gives 19.2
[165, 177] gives 17.7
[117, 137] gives 19.8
